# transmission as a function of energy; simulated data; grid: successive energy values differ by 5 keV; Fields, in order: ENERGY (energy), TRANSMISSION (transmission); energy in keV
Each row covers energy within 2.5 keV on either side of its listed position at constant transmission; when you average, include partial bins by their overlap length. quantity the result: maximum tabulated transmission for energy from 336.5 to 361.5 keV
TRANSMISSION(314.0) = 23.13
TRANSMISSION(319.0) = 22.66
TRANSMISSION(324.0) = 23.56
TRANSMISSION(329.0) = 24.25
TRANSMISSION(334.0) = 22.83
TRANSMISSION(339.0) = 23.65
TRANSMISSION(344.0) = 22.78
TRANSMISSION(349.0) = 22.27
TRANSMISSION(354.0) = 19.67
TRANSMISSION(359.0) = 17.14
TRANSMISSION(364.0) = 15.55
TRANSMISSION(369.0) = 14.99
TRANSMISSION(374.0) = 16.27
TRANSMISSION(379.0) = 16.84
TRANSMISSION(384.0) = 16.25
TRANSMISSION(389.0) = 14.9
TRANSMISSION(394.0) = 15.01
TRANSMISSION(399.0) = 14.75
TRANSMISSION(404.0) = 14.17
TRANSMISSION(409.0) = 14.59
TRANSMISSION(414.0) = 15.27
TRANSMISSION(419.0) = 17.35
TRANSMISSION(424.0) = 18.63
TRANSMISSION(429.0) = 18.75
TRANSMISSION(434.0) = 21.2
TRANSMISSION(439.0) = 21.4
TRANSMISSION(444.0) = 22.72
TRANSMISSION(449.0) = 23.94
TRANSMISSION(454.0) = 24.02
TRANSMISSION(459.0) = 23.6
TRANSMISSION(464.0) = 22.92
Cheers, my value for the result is 23.65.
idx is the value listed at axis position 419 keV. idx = 17.35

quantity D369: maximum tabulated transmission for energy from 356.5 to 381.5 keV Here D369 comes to 17.14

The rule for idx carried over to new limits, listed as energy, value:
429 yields 18.75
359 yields 17.14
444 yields 22.72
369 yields 14.99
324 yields 23.56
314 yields 23.13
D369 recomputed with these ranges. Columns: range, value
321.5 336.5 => 24.25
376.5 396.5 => 16.84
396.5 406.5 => 14.75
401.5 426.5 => 18.63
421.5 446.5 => 22.72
